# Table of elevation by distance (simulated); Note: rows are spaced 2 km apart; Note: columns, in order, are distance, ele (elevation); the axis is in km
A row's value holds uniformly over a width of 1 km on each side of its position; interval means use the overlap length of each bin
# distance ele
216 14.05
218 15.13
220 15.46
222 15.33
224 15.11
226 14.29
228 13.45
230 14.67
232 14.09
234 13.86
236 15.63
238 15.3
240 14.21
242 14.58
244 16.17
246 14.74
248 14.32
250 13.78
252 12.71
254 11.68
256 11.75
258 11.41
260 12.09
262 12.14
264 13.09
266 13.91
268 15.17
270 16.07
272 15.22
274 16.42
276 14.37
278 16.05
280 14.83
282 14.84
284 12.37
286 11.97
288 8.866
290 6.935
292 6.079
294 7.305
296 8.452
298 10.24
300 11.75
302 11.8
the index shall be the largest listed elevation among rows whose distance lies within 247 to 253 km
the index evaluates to 14.32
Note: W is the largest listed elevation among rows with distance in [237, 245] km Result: 16.17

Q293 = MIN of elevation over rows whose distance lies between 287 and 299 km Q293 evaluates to 6.079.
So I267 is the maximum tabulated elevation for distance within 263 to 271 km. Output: 16.07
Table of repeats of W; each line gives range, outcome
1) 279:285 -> 14.84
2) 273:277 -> 16.42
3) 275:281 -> 16.05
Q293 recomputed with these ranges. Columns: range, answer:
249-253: 12.71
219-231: 13.45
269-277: 14.37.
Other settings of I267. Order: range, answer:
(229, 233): 14.67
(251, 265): 13.09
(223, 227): 15.11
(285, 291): 11.97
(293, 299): 10.24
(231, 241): 15.63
